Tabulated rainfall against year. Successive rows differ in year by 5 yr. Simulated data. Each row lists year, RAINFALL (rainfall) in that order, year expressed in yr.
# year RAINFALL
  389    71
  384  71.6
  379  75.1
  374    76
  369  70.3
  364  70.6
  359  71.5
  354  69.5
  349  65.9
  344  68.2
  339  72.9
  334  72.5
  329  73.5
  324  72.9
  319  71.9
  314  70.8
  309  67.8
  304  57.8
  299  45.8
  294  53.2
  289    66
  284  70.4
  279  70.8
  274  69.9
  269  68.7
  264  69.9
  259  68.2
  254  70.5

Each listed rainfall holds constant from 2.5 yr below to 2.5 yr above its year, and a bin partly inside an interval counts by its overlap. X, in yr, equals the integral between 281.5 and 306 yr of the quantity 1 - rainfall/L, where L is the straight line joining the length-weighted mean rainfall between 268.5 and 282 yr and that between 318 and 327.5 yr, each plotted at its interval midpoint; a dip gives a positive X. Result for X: 4.2 yr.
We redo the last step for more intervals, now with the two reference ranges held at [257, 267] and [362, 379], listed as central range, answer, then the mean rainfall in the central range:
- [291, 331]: 3.77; 64.1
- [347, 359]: 0.60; 68.6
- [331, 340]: -0.14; 72.7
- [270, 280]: -0.07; 70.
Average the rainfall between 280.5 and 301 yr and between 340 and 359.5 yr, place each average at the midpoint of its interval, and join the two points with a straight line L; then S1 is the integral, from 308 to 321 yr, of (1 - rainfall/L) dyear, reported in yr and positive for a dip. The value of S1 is -1.4 yr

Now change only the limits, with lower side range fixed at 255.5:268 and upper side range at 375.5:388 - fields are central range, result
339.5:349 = 0.4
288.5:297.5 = 1.7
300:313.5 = 1.6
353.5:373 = 0.4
